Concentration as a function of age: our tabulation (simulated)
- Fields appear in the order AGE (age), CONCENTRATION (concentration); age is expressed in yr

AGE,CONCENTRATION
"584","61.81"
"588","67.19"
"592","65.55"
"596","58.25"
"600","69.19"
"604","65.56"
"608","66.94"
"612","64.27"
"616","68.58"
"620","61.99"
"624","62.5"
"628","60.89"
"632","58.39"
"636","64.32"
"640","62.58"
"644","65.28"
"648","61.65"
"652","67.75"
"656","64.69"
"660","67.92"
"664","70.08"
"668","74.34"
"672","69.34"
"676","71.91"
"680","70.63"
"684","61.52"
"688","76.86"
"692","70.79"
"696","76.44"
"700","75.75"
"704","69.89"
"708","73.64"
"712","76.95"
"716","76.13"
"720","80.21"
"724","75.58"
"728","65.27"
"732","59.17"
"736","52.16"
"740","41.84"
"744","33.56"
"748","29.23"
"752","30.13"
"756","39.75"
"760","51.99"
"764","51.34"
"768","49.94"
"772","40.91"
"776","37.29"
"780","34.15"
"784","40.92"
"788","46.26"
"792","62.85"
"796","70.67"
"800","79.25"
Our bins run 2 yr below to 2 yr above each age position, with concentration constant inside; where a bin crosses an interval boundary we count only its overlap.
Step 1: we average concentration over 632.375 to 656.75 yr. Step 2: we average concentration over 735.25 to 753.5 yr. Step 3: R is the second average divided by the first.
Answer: 0.57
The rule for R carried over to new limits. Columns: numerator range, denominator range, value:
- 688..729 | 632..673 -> 1.12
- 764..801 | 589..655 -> 0.79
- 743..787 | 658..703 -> 0.56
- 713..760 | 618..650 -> 0.86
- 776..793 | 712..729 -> 0.59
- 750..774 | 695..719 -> 0.59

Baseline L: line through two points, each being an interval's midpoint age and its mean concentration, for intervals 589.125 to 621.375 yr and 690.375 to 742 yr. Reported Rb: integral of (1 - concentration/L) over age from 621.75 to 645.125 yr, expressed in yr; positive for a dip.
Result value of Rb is 1.37 yr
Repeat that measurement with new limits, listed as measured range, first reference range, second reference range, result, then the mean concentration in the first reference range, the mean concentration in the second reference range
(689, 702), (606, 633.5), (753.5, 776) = -4.90 yr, 63.5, 45.6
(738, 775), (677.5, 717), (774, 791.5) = 7.05 yr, 72.8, 41.6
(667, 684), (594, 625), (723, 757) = -4.44 yr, 64.7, 46.8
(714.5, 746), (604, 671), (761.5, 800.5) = -2.51 yr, 65.2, 50.3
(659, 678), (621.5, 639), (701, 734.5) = -1.37 yr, 61.6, 71.9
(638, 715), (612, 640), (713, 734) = -2.93 yr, 62.9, 71.5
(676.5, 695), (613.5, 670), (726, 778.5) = -4.40 yr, 65.1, 44.7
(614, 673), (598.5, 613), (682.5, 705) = 3.17 yr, 66.5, 72.2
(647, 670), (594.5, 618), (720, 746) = -2.28 yr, 65.6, 56.6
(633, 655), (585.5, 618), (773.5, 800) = -0.64 yr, 65.6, 50.8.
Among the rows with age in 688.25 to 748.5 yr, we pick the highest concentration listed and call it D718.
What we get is 80.21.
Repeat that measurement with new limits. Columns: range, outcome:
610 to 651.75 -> 68.58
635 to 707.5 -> 76.86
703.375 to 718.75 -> 76.95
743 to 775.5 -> 51.99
